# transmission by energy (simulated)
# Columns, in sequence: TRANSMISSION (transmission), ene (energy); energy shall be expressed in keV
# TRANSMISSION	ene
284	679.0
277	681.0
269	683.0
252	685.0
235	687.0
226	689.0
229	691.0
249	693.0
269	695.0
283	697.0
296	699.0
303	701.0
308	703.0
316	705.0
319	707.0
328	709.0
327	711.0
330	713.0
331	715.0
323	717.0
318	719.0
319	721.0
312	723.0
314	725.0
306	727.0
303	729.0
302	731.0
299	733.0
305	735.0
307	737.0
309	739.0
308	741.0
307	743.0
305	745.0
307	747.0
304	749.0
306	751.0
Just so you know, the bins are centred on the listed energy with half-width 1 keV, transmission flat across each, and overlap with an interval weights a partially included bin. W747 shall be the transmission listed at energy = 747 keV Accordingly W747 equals 307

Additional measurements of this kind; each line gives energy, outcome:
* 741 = 308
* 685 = 252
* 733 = 299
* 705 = 316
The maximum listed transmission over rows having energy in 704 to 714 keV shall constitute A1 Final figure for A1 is 330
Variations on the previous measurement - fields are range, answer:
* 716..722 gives 323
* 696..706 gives 316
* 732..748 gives 309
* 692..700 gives 296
